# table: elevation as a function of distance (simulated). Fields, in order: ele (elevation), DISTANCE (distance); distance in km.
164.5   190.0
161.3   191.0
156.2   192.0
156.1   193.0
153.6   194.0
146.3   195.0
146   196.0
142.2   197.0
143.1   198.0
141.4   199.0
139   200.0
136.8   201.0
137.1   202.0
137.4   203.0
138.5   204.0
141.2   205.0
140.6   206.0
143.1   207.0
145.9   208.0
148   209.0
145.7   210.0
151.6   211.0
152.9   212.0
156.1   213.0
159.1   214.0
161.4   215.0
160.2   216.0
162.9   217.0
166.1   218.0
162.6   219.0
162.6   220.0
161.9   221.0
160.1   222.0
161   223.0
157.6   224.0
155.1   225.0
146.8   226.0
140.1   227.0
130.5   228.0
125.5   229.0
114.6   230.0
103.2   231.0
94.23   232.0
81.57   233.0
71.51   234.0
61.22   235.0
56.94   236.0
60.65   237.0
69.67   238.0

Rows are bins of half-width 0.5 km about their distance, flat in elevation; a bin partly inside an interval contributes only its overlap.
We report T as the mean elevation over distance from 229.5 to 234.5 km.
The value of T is 93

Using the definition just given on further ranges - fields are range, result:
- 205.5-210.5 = 145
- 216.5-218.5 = 164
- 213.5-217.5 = 161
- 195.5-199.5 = 143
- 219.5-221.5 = 162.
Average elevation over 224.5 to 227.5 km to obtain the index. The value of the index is 147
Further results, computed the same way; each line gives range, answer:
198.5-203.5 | 138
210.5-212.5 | 152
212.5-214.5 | 158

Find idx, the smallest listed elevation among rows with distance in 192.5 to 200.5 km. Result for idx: 139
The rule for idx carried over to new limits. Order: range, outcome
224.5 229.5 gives 125.5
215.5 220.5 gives 160.2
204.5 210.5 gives 140.6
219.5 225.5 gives 155.1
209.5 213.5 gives 145.7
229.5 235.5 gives 61.22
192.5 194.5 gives 153.6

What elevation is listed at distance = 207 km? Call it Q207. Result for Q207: 143.1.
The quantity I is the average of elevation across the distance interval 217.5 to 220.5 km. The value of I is 164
